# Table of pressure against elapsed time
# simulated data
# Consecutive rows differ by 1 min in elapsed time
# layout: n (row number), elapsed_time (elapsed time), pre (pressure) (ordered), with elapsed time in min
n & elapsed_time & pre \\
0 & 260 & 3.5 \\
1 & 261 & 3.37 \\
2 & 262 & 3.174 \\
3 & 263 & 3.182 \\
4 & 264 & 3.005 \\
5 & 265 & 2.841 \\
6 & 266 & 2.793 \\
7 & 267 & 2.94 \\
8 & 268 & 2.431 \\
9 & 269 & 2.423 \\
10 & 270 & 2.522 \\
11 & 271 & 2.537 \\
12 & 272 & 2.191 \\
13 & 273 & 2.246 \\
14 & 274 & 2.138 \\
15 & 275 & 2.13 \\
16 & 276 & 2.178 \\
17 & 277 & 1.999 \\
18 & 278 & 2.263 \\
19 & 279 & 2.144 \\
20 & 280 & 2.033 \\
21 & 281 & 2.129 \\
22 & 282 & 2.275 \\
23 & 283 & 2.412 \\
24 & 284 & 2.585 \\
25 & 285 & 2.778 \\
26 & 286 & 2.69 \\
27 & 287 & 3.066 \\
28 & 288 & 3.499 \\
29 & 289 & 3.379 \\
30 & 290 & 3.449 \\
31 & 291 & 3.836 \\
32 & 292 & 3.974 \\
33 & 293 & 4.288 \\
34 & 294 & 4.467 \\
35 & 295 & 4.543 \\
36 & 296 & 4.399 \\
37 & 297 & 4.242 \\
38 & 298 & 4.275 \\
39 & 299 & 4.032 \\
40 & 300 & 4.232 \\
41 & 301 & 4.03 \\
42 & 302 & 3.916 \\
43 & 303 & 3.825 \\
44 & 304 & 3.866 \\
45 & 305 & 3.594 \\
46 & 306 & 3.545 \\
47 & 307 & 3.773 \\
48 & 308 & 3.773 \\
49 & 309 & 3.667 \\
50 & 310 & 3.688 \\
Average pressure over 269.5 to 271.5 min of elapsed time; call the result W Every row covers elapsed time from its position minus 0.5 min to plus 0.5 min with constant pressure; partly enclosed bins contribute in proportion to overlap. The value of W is 2.53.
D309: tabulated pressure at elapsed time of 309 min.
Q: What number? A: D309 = 3.667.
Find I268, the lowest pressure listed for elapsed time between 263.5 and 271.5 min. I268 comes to 2.423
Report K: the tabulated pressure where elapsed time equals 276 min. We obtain 2.178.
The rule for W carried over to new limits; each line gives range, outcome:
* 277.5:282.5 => 2.17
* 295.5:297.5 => 4.32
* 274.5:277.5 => 2.1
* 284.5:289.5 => 3.08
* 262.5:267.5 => 2.95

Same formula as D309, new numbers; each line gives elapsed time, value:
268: 2.431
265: 2.841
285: 2.778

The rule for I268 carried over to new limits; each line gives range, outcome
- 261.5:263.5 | 3.174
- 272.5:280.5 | 1.999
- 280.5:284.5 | 2.129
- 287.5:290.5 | 3.379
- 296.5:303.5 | 3.825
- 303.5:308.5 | 3.545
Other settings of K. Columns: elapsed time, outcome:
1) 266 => 2.793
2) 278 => 2.263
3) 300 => 4.232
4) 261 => 3.37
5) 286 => 2.69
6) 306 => 3.545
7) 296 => 4.399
